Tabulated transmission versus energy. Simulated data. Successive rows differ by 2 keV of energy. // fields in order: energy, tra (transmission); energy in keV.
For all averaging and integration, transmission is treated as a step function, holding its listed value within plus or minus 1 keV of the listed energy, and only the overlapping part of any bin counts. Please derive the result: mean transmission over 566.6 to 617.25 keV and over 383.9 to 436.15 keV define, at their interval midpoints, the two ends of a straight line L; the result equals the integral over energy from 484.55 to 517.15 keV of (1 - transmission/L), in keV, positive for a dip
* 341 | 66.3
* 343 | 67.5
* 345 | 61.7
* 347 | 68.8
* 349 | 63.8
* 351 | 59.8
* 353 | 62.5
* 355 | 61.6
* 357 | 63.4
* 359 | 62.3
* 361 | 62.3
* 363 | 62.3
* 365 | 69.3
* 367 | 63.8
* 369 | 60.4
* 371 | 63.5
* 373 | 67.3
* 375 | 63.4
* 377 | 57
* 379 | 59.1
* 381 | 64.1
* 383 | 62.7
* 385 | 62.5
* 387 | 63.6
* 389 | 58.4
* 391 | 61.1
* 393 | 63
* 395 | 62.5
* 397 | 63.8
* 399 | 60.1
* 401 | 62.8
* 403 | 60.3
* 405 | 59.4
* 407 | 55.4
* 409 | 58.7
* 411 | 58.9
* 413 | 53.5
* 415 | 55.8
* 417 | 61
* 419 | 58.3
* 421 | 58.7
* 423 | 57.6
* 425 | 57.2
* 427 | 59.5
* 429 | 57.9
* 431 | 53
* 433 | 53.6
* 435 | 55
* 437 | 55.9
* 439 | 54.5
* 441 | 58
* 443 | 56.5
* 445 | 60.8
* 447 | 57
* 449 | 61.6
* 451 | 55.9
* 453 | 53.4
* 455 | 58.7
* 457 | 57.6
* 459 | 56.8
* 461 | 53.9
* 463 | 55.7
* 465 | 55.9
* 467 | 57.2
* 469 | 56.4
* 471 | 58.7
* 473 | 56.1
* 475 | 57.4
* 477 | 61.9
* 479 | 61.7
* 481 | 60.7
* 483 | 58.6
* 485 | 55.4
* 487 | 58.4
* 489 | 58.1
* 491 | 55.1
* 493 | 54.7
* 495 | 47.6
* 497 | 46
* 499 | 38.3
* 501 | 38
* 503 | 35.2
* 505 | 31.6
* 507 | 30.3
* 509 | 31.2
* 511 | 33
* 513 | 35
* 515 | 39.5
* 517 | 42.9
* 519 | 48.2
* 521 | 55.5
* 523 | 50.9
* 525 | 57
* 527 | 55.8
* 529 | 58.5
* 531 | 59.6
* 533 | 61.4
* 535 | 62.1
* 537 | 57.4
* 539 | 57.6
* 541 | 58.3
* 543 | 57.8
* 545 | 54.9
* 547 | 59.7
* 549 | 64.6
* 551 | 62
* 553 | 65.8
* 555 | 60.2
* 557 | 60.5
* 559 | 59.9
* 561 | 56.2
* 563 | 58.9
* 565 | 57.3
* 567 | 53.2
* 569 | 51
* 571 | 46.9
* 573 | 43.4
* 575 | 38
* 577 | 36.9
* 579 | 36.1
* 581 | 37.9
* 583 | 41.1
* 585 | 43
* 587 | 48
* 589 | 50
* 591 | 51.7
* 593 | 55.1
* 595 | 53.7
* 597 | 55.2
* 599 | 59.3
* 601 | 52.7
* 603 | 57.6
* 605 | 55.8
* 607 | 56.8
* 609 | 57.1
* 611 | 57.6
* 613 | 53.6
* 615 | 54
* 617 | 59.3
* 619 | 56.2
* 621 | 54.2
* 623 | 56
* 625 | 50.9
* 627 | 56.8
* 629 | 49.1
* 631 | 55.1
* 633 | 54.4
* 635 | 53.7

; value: 7.05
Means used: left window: 58.9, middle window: 42.8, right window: 50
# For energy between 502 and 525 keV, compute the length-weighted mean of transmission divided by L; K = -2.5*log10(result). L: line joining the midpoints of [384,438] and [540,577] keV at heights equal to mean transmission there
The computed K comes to 0.37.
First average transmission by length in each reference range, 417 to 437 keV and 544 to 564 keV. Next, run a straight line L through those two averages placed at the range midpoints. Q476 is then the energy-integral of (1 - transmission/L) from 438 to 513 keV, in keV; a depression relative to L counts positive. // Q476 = 7.7 keV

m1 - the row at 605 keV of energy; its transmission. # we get 55.8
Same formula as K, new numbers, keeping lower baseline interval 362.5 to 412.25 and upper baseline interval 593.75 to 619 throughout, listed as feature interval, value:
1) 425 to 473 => 0.06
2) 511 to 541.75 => 0.11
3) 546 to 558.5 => -0.08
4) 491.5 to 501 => 0.26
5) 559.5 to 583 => 0.21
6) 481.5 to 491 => 0.03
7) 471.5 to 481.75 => 0.00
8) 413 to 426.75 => 0.06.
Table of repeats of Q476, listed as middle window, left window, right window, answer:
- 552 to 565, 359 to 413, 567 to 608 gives -2.5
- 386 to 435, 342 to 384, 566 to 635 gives 1.6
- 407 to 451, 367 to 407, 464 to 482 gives 2.1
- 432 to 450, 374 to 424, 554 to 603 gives 0.3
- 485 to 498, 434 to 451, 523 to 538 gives 1.0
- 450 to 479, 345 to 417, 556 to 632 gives 0.4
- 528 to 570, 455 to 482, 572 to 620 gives -4.6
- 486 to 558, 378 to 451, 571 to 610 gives 1.9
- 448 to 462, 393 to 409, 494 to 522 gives -1.9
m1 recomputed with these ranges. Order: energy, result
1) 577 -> 36.9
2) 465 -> 55.9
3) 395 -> 62.5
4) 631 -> 55.1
